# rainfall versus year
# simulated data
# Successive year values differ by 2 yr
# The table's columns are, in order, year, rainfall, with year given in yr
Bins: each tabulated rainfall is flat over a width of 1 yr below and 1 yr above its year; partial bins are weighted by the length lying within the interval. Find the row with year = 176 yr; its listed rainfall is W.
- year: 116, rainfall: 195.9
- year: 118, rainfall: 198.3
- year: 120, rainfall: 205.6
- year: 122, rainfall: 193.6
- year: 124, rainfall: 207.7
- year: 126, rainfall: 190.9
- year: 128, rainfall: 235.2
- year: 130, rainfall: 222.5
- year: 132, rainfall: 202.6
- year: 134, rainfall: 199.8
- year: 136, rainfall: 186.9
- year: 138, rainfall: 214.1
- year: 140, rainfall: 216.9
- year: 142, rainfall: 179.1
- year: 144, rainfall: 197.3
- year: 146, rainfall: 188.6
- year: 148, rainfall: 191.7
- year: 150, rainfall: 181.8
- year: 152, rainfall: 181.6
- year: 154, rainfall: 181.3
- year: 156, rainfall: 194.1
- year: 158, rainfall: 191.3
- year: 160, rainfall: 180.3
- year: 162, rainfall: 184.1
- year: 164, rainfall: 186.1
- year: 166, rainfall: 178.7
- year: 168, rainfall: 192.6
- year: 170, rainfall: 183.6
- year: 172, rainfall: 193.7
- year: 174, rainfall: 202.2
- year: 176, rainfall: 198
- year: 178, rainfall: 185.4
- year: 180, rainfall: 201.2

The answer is 198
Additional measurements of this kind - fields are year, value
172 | 193.7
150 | 181.8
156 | 194.1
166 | 178.7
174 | 202.2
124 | 207.7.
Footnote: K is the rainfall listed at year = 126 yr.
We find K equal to 190.9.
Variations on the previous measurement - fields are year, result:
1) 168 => 192.6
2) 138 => 214.1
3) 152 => 181.6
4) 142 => 179.1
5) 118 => 198.3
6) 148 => 191.7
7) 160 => 180.3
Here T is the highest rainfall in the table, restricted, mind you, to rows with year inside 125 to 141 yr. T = 235.2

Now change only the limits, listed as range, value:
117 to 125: 207.7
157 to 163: 191.3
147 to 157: 194.1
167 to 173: 193.7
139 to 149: 216.9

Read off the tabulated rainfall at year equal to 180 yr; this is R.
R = 201.2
